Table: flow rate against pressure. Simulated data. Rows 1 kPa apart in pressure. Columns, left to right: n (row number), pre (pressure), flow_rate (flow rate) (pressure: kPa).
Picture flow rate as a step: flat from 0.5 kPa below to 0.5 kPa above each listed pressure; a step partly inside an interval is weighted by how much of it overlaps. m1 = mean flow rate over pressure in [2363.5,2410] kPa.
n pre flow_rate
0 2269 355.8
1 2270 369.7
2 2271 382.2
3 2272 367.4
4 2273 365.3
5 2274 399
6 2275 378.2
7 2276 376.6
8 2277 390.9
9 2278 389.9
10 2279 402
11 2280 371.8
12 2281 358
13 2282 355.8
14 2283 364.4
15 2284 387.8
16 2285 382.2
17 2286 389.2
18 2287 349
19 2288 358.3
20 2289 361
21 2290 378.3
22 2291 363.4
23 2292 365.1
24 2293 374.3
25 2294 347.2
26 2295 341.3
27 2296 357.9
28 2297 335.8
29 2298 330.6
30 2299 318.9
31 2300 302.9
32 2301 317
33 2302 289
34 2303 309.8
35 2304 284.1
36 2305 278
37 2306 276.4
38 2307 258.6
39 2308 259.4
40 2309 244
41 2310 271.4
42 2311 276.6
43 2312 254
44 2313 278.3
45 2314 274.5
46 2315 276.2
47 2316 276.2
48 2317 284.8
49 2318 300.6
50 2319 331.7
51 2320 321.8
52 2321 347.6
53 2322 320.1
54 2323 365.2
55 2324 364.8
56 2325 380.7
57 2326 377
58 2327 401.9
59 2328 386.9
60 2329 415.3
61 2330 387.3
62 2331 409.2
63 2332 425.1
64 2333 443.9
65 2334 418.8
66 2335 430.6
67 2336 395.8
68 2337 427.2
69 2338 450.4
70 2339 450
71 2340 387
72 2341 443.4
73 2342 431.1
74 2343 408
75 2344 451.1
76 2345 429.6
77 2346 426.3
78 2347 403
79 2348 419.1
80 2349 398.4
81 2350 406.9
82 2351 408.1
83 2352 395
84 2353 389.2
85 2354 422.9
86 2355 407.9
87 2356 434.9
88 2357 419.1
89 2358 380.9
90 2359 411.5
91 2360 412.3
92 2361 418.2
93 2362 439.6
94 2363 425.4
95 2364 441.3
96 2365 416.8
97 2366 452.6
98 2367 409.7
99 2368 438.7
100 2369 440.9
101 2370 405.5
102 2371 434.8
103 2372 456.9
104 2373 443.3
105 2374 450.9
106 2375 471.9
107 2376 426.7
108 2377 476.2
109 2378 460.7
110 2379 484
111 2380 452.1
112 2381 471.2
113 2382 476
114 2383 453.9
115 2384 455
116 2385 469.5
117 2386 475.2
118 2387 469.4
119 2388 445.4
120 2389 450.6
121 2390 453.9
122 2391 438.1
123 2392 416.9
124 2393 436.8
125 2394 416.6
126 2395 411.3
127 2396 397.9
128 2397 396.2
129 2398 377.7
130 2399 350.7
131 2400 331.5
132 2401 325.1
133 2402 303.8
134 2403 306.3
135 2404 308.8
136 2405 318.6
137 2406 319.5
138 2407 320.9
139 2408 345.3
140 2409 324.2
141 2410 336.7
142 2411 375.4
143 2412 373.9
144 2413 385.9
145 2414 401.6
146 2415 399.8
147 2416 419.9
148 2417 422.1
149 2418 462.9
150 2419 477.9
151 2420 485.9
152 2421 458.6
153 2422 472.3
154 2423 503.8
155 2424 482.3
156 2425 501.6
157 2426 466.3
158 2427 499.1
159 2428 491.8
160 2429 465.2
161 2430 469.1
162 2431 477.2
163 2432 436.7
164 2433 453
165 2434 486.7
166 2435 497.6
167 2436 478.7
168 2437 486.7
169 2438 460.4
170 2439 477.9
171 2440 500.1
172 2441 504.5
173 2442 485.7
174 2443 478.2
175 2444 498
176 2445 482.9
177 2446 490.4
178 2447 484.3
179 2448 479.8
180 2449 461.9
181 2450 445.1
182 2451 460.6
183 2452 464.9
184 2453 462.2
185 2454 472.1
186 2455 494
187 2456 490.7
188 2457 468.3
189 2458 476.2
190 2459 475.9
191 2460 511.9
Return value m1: 413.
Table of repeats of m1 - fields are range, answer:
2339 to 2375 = 423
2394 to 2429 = 400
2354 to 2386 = 440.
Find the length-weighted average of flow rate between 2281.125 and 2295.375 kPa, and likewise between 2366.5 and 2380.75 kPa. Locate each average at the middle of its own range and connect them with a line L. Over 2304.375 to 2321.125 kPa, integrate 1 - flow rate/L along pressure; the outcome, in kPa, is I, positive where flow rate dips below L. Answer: 4.6 kPa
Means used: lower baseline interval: 366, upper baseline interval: 447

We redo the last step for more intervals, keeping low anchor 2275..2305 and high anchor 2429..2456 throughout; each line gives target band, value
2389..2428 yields 4.1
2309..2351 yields 1.4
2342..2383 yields -1.9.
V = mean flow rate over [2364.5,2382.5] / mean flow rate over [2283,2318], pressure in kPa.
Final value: 1.42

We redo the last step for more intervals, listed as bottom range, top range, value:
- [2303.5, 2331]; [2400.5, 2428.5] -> 1.27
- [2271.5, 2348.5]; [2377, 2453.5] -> 1.22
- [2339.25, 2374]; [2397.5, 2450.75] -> 1.02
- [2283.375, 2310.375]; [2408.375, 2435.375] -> 1.36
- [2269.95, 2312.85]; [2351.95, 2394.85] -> 1.29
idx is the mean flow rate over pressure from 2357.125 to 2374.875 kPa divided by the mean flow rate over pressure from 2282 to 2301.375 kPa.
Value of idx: 1.21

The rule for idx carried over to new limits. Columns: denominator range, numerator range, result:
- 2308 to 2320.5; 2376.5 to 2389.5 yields 1.65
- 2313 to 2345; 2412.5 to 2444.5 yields 1.23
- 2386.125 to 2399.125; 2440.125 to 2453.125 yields 1.13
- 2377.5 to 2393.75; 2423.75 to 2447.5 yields 1.06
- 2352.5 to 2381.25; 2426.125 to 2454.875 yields 1.10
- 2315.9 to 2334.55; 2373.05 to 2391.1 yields 1.25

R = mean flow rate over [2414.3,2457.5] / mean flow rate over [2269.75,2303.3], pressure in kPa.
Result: 1.31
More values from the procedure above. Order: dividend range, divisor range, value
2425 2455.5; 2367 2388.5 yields 1.05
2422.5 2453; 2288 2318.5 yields 1.56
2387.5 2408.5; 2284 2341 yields 1.08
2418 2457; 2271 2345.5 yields 1.34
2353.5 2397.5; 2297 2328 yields 1.42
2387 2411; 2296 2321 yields 1.28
